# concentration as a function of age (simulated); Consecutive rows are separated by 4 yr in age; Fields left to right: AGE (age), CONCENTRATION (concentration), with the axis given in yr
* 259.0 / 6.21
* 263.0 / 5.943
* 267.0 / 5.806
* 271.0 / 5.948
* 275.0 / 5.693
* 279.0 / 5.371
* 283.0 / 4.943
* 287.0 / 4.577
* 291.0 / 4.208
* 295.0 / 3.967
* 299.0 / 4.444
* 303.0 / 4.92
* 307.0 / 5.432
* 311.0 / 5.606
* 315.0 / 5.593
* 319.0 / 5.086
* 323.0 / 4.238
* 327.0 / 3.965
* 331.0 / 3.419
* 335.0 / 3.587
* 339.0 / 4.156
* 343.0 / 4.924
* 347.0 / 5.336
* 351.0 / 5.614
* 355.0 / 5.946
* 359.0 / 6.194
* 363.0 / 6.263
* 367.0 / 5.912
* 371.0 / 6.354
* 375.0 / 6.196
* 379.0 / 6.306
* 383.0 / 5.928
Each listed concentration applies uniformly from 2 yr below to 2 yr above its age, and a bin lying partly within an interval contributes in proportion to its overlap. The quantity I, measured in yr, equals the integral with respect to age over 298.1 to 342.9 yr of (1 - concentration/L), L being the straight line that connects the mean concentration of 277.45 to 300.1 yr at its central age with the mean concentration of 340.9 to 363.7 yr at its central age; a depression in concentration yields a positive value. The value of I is 4.30 yr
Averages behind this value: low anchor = 4.57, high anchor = 5.67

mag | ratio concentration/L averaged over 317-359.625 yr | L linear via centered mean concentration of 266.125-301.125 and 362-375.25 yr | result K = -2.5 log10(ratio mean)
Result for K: 0.216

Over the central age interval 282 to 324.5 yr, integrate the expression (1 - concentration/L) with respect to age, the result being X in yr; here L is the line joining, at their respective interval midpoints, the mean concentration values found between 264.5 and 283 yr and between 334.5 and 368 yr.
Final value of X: 5.5 yr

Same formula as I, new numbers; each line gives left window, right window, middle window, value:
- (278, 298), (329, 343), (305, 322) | -4.6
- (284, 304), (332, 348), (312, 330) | -1.2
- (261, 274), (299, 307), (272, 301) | 3.3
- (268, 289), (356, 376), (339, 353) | 2.0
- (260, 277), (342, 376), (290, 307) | 3.9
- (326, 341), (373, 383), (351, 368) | -2.8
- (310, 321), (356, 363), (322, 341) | 6.1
